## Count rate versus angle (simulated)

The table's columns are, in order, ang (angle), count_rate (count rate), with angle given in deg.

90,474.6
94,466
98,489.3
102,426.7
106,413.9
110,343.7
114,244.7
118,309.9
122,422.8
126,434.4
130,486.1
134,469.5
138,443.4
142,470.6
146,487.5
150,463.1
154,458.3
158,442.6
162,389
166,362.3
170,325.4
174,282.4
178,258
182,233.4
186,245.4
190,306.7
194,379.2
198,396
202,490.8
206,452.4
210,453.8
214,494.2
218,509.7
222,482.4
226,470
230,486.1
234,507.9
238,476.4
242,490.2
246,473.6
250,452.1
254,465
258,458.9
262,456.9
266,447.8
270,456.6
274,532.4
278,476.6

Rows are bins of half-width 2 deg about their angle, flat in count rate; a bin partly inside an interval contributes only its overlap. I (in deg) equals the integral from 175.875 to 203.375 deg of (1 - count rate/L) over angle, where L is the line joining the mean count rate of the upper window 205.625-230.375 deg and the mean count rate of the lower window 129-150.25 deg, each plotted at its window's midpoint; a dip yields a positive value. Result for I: 8.7 deg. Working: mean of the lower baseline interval 470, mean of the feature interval 326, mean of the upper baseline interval 480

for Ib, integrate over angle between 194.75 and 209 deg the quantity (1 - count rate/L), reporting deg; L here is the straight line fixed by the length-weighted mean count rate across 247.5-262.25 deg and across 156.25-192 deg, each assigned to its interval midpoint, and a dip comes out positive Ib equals -3.0 deg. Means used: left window 315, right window 459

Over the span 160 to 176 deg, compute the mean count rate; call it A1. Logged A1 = 340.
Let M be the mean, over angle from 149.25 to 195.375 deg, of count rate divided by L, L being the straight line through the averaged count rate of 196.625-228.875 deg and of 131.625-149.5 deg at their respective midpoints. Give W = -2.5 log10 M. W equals 0.34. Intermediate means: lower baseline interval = 468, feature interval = 342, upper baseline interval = 471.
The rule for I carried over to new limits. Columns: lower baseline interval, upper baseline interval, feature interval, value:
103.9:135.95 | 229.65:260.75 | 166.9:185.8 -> 6.7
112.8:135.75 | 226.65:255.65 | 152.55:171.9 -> 1.4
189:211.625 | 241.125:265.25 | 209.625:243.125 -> -3.6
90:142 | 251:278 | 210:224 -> -1.1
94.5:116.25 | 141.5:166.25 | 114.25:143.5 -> -0.4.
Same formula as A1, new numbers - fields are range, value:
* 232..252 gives 480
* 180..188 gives 239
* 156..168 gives 398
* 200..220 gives 480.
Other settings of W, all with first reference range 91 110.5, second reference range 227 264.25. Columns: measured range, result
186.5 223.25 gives 0.078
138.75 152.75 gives -0.052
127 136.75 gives -0.062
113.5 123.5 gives 0.306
